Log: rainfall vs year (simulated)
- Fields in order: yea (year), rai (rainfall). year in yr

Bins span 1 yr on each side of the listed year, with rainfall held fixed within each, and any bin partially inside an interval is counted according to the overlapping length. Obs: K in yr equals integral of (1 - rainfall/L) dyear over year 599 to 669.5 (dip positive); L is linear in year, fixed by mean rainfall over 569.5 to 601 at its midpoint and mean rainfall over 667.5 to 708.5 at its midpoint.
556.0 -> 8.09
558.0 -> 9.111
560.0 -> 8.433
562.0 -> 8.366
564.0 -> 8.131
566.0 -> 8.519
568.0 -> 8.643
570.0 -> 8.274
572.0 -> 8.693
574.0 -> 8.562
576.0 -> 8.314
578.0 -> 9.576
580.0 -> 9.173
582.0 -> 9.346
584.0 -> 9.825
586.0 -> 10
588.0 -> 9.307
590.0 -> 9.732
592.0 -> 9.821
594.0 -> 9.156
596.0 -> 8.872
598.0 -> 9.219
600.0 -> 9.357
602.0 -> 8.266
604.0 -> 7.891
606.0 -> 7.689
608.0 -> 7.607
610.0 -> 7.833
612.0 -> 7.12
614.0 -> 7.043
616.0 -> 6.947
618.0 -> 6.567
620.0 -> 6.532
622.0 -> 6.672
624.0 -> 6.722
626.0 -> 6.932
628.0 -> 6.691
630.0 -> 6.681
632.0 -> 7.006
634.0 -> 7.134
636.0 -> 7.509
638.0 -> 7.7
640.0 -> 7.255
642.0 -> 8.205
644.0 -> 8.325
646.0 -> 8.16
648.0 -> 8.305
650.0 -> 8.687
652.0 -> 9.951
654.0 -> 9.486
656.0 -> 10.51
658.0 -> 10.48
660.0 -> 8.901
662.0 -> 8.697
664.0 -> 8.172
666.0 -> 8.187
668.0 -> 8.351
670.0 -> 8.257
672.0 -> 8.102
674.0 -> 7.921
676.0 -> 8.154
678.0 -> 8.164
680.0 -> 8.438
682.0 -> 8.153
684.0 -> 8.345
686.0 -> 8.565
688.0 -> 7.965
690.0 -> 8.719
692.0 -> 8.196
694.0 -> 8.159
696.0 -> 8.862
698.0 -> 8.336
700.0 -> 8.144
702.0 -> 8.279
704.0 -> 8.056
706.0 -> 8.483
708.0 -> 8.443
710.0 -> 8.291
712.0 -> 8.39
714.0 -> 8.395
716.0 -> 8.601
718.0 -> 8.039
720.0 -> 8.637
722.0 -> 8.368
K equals 6.6 yr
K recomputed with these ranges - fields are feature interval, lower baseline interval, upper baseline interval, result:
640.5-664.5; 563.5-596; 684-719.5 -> -0.9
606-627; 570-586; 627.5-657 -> 3.7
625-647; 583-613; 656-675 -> 3.3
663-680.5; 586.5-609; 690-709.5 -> 0.6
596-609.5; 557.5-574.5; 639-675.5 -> 0.3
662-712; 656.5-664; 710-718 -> 3.0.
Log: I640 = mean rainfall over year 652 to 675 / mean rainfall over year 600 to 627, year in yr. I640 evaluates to 1.22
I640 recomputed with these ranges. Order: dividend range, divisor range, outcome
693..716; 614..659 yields 1.07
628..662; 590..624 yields 1.05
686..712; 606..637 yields 1.19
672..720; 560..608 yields 0.94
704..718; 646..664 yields 0.91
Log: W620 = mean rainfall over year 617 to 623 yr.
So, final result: 6.59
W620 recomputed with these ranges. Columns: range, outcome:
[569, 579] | 8.68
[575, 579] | 8.95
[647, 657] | 9.39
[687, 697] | 8.38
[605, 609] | 7.65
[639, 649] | 8.05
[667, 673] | 8.24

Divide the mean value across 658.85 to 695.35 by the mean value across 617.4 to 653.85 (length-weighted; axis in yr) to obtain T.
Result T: 1.1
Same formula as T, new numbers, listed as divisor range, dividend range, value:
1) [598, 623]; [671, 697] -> 1.10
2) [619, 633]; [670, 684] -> 1.21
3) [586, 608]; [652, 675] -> 0.99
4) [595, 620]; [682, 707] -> 1.07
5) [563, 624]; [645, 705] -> 1.02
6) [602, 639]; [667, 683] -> 1.14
